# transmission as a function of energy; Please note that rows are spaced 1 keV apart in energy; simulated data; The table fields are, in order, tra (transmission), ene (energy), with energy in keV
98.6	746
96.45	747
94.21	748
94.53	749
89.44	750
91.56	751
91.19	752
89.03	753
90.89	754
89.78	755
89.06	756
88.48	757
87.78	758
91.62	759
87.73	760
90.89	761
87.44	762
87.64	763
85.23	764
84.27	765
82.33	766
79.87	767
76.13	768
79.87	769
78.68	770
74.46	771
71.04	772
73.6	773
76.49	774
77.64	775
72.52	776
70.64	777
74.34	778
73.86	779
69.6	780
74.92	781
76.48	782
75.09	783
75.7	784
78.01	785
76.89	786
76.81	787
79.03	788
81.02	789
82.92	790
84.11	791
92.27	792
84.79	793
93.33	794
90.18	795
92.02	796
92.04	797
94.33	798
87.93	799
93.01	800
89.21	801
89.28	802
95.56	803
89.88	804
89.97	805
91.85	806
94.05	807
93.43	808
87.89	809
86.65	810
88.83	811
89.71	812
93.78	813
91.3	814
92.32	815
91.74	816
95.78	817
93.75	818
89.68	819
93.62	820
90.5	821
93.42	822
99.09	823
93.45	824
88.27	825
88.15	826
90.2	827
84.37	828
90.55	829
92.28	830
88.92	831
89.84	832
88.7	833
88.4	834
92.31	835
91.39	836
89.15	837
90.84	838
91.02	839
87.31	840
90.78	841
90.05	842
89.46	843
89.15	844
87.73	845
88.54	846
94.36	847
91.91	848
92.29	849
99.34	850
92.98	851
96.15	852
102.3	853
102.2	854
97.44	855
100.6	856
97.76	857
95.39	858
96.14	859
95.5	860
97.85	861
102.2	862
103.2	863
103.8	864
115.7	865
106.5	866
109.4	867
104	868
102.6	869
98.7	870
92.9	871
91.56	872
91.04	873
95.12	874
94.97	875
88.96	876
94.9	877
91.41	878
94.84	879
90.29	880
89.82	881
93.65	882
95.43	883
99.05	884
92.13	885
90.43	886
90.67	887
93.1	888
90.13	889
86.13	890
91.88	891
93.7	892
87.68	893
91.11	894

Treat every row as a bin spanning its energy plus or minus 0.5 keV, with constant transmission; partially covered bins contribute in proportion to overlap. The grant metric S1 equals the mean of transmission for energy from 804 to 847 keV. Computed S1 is 90.7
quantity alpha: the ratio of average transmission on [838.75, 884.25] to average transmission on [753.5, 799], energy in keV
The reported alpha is 1.2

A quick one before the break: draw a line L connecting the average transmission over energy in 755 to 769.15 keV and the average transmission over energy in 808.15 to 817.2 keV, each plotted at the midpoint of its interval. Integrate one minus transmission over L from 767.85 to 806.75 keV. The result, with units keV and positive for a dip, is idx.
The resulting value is 2.8 keV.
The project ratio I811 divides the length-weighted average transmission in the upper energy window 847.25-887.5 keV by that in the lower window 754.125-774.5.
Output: 1.2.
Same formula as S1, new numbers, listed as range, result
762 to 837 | 85.8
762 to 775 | 79.4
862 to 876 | 100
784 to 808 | 87.6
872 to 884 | 93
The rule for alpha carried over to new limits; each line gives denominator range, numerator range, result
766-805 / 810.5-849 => 1.11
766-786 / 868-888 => 1.24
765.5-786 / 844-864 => 1.28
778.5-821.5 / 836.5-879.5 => 1.10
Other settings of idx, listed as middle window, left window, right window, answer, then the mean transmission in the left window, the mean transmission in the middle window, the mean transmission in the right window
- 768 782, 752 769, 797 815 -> 2.15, 86.7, 74.6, 91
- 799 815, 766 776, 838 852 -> -1.38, 76.5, 90.9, 91.3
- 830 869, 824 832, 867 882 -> -1.56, 89.3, 95.6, 94.8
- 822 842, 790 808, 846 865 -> 0.98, 90.7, 90.3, 98.1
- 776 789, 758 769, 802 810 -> 1.88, 85.2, 75.2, 91.3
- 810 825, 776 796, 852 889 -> -1.07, 79.6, 92.3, 97.2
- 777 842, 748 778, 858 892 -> 0.87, 83.8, 87.8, 96.1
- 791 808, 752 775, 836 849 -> -0.86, 83.8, 91.1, 90.2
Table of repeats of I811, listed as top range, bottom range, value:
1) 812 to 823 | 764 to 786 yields 1.22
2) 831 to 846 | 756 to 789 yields 1.13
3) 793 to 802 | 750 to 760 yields 1.01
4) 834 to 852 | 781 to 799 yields 1.09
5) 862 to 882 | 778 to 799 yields 1.19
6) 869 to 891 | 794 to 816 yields 1.02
